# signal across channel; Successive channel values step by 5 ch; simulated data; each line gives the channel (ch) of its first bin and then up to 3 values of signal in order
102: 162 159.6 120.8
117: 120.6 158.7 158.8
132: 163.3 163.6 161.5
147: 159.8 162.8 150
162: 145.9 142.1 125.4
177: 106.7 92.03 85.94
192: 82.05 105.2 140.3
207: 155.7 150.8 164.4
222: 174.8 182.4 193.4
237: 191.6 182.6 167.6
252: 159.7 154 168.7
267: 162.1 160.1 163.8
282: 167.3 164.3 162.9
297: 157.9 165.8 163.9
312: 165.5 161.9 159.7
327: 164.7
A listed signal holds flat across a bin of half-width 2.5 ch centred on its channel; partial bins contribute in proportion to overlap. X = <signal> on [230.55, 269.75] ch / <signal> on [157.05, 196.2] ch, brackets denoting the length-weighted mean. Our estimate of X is 1.51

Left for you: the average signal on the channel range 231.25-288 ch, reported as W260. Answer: 169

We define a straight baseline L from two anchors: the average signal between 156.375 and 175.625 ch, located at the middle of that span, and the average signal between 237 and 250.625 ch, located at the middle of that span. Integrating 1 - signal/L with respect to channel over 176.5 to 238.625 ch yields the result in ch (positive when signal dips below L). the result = 7.7 ch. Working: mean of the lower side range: 138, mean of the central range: 141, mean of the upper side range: 177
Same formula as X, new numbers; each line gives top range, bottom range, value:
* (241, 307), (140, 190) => 1.24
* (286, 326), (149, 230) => 1.20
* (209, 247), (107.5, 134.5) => 1.21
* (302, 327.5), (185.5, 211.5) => 1.39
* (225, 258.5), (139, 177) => 1.20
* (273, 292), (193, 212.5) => 1.24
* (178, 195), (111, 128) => 0.64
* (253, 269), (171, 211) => 1.43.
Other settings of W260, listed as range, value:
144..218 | 131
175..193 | 92.1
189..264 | 158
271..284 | 164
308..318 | 164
